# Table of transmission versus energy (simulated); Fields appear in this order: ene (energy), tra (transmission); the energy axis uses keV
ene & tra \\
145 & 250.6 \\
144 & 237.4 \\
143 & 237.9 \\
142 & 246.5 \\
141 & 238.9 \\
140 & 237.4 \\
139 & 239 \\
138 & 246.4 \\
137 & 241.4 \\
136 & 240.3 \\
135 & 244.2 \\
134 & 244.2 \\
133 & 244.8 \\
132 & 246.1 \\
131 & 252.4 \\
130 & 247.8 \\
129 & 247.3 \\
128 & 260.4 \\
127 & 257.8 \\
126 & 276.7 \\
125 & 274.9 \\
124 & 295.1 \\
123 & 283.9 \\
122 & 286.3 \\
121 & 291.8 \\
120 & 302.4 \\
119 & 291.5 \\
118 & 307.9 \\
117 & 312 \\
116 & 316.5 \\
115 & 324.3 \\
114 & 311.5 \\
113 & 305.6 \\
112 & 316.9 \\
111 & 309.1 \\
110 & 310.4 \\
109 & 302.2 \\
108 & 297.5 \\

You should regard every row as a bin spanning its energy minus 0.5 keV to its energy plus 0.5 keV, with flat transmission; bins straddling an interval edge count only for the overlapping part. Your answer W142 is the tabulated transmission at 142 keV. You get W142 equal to 246.5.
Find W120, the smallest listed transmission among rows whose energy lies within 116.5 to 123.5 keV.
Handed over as 283.9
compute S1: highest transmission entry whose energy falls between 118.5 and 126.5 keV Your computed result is 302.4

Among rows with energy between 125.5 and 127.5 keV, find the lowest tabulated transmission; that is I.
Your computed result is 257.8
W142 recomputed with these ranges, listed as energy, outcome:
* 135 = 244.2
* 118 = 307.9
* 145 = 250.6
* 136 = 240.3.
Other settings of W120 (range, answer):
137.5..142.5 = 237.4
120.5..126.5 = 274.9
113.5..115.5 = 311.5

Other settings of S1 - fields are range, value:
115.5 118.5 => 316.5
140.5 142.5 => 246.5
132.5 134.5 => 244.8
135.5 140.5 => 246.4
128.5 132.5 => 252.4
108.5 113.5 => 316.9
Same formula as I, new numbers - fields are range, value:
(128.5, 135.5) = 244.2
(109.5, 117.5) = 305.6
